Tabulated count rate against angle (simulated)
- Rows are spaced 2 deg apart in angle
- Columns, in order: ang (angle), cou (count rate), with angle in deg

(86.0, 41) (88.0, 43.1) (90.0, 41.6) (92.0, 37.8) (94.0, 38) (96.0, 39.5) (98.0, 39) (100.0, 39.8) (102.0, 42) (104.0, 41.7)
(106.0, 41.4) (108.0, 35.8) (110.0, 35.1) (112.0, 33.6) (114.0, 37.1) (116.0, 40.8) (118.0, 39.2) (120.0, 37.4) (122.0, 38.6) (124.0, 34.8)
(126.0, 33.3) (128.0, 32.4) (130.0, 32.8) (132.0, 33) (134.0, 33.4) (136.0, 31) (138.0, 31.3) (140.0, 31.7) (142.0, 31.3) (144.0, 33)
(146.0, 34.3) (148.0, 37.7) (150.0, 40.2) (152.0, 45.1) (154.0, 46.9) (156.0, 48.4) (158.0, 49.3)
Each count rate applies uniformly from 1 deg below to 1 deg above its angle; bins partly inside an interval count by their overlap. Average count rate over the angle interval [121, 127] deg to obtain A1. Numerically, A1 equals 35.6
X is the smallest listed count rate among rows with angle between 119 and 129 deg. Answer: 32.4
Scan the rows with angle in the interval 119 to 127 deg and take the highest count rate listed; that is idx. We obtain 38.6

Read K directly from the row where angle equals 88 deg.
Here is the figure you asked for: 43.1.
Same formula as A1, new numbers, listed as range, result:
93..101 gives 39.1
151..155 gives 46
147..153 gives 41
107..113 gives 34.8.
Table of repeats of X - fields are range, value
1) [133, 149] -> 31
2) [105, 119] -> 33.6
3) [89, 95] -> 37.8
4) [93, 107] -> 38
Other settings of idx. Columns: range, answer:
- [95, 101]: 39.8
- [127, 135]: 33.4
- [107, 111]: 35.8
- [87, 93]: 43.1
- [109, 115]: 37.1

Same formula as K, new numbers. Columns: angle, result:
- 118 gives 39.2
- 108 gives 35.8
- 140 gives 31.7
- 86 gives 41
